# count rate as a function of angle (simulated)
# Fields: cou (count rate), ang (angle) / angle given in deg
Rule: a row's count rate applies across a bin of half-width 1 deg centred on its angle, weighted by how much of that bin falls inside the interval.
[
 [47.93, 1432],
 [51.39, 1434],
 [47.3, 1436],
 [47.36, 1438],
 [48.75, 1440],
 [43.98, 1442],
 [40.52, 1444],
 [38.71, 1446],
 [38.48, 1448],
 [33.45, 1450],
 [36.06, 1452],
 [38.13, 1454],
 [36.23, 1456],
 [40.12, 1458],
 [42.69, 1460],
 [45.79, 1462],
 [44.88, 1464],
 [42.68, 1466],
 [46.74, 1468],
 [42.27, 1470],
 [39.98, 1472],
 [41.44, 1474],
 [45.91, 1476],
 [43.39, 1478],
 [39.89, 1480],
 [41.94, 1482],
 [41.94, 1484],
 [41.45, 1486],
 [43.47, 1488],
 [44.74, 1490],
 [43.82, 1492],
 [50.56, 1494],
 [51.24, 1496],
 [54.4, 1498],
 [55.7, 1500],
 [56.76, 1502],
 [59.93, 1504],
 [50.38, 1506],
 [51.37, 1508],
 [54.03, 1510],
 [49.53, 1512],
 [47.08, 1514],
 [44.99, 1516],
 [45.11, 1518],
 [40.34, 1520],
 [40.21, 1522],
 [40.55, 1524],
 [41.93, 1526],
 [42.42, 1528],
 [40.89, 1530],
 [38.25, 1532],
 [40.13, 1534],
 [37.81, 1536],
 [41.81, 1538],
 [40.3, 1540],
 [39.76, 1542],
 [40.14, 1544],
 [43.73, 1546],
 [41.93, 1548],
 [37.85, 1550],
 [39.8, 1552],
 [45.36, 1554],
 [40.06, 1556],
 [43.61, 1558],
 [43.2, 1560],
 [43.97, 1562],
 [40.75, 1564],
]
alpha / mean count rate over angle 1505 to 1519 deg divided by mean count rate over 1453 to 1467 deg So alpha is 1.2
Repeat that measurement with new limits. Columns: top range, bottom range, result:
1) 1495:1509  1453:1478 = 1.28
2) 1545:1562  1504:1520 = 0.86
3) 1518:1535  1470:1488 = 0.97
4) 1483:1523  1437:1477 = 1.16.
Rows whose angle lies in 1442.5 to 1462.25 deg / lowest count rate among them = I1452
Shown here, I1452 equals 33.45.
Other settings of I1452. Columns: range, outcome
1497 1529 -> 40.21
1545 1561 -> 37.85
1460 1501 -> 39.89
